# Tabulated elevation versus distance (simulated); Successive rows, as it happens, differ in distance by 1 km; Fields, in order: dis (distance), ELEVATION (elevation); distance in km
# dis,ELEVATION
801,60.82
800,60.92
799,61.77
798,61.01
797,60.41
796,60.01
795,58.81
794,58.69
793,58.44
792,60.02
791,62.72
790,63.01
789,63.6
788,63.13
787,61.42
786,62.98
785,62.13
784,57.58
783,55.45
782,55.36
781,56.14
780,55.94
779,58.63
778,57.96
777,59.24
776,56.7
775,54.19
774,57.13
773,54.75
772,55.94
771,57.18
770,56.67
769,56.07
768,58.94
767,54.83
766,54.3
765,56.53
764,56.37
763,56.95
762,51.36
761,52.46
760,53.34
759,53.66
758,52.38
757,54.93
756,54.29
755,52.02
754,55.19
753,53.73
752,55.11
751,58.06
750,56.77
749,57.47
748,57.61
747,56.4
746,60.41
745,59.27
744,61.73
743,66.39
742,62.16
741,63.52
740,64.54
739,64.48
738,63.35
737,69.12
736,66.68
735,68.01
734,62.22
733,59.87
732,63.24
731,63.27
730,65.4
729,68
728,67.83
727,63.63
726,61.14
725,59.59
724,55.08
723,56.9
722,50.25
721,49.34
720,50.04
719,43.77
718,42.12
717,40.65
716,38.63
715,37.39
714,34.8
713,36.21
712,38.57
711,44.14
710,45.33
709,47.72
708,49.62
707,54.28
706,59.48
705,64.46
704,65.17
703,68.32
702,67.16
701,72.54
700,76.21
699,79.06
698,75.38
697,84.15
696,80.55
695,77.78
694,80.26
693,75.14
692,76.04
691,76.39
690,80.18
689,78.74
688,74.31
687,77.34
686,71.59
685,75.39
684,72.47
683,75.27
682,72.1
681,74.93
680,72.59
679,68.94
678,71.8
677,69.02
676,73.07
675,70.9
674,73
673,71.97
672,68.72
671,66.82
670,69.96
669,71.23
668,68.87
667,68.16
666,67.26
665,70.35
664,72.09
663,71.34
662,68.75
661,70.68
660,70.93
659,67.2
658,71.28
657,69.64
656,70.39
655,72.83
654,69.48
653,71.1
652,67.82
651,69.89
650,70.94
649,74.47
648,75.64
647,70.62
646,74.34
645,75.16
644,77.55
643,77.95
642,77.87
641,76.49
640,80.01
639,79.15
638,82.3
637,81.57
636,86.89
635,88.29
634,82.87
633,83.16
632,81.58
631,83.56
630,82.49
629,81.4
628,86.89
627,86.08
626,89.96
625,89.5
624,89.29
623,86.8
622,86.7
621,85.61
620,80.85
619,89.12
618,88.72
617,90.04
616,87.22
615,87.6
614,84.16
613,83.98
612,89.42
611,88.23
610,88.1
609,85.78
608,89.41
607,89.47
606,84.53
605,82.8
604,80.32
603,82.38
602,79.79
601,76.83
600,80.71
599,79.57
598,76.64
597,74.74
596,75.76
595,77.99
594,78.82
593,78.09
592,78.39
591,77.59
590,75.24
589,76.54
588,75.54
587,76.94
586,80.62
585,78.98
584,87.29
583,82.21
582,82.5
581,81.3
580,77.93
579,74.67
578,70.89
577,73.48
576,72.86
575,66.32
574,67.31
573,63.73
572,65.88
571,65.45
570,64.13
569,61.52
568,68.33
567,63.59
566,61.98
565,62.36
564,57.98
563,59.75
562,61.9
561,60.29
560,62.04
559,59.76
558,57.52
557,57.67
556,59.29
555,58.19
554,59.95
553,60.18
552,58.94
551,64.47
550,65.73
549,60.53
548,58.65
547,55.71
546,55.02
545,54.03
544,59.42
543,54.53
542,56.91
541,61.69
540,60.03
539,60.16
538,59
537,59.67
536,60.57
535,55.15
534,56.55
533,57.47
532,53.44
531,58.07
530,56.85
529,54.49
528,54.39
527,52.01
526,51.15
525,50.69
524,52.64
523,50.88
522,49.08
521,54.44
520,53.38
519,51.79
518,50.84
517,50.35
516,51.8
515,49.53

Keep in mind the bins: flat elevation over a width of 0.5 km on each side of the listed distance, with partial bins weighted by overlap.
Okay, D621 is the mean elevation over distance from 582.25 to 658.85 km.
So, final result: 80.6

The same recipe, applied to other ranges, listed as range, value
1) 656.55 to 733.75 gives 64.9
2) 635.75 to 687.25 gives 72.7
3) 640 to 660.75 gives 72.7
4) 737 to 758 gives 59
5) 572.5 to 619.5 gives 80.2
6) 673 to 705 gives 74.2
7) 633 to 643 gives 81.6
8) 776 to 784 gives 57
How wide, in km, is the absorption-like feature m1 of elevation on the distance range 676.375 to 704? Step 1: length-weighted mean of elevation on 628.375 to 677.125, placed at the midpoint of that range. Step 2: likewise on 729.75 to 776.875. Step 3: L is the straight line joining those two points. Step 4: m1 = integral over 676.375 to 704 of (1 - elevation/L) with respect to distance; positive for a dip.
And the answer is -2.6 km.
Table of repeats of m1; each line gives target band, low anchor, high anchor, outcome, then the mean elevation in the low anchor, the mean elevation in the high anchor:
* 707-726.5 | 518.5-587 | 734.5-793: 4.1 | 62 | 58.4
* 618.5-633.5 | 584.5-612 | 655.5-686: -1.7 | 80.5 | 70.8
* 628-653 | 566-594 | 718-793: -3.7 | 73.5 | 58.3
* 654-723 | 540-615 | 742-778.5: -3.6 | 71.1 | 56.4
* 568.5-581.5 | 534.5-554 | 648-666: -1.6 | 59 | 70.6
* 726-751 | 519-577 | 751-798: -2.3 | 59.1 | 57.2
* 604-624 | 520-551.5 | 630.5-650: -3.6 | 56.5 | 79.2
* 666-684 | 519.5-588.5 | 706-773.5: -4.1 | 62.4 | 55.4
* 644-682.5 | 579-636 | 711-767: 0.2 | 82.9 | 55.8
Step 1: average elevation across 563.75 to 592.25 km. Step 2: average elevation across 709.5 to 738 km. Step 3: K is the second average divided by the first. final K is 0.75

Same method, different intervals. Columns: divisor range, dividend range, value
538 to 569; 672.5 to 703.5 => 1.25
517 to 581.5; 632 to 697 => 1.24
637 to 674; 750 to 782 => 0.77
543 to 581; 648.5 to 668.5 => 1.11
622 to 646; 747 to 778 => 0.67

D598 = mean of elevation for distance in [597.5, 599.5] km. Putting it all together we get 78.1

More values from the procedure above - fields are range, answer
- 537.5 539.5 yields 59.6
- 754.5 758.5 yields 53.4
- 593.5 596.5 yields 77.5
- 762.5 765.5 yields 56.6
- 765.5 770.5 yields 56.2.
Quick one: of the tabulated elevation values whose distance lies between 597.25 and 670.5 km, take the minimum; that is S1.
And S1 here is 67.2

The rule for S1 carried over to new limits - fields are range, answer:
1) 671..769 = 34.8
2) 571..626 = 63.73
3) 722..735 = 50.25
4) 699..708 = 49.62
